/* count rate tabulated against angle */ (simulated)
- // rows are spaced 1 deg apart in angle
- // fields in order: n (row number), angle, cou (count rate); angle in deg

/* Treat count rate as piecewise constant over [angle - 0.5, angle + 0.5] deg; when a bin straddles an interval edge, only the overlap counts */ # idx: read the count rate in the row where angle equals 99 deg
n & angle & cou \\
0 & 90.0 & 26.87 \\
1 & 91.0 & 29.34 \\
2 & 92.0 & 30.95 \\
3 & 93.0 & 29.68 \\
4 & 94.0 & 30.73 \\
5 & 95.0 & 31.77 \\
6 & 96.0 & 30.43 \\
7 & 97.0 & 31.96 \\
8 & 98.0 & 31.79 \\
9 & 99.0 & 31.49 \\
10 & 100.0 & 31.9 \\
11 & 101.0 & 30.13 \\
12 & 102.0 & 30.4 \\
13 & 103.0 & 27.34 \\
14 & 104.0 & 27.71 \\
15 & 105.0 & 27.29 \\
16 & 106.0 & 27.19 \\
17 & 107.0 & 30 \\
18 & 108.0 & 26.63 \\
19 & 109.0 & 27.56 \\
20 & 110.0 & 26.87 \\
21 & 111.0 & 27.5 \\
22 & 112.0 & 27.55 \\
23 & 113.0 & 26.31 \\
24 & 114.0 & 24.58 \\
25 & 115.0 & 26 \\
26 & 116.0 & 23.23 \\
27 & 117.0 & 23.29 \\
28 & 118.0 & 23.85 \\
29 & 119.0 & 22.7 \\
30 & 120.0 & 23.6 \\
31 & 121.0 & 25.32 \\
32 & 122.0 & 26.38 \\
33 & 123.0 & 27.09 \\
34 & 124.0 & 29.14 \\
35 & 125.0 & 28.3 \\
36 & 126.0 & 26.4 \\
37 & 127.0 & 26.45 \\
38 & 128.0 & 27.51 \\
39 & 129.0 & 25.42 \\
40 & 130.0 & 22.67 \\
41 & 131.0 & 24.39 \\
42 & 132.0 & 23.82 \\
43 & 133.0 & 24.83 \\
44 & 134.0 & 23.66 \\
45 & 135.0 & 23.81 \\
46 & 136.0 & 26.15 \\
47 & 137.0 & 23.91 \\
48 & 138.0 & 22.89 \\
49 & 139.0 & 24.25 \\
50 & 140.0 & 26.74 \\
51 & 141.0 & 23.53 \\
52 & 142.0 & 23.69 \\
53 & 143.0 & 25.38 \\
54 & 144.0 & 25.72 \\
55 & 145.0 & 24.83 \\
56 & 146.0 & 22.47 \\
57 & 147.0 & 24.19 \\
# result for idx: 31.49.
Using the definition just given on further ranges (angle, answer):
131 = 24.39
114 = 24.58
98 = 31.79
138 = 22.89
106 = 27.19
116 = 23.23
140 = 26.74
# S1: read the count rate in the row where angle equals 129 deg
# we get 25.42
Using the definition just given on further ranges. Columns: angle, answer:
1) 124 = 29.14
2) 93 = 29.68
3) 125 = 28.3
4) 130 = 22.67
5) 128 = 27.51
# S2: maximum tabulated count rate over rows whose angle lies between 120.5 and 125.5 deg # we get 29.14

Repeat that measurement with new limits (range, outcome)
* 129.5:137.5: 26.15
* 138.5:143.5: 26.74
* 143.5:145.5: 25.72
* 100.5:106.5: 30.4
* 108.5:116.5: 27.56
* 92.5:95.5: 31.77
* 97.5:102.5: 31.9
